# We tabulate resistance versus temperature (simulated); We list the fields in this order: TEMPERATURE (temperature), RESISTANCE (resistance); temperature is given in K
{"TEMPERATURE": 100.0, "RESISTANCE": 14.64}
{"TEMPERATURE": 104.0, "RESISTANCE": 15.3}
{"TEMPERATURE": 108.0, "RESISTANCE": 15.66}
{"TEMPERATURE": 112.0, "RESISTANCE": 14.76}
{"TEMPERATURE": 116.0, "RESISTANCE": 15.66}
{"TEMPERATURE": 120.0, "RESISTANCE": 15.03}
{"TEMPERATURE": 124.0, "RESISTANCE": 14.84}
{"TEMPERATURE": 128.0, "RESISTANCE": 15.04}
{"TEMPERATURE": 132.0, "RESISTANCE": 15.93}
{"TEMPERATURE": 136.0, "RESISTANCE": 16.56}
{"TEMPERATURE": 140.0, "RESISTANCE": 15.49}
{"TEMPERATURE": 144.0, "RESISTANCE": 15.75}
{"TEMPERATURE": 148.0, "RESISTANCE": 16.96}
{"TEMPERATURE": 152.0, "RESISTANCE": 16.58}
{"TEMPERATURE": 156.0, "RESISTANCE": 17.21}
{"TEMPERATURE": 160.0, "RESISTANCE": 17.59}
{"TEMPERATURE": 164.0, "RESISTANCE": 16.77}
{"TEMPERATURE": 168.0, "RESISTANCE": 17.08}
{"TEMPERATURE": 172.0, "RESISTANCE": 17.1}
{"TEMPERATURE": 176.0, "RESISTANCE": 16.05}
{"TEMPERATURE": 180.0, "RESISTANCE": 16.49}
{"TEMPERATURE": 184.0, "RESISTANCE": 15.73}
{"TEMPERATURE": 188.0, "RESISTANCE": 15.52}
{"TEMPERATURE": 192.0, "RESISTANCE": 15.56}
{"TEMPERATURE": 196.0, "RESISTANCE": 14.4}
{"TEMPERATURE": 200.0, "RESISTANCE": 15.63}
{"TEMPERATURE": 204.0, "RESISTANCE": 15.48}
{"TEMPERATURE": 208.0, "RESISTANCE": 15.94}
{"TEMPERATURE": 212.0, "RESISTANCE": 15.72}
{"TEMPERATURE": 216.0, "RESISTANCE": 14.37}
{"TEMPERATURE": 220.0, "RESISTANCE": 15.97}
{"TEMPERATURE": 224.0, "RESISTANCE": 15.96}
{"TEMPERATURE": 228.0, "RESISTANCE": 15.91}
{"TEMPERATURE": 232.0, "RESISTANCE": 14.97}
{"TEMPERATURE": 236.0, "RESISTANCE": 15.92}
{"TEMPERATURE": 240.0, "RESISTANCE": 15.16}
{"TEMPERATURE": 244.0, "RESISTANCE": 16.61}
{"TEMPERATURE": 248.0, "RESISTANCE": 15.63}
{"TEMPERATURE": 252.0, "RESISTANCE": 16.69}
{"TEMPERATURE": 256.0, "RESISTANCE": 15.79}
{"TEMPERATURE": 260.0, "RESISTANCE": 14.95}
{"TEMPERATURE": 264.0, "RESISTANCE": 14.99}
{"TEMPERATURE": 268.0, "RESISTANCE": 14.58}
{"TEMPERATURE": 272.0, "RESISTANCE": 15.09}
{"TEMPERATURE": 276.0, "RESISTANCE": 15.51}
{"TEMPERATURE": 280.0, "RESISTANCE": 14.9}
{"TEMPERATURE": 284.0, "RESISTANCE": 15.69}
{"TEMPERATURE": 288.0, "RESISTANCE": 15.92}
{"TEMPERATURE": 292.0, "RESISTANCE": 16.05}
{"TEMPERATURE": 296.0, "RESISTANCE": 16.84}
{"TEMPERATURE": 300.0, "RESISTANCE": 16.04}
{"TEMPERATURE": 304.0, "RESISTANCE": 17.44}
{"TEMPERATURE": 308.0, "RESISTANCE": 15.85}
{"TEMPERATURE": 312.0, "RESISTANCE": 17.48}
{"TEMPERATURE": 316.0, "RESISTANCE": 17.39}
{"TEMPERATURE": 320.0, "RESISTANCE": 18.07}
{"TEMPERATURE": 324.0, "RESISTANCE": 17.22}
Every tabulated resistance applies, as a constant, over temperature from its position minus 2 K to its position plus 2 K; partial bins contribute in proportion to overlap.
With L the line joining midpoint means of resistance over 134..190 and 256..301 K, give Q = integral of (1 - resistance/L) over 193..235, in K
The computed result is 1.6 K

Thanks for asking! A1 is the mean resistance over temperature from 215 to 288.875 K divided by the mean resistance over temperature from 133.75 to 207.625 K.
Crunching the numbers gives 1.0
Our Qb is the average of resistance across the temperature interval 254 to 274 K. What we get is 15.1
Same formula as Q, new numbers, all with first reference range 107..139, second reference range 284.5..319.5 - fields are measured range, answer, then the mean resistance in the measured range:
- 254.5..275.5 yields 1.7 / 15.1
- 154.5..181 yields -2.0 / 16.9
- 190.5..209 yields 0.7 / 15.4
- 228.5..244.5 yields 0.6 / 15.6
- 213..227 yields 0.5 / 15.5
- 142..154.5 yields -0.7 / 16.5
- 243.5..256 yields 0.1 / 16.2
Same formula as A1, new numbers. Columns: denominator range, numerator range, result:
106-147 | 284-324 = 1.08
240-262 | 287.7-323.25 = 1.06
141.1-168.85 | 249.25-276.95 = 0.92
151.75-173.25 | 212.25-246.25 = 0.91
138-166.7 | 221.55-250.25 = 0.95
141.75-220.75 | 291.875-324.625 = 1.05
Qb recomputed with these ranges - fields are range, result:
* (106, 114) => 15.2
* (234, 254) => 16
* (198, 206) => 15.6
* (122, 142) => 15.6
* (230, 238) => 15.4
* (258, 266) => 15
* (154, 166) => 17.2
